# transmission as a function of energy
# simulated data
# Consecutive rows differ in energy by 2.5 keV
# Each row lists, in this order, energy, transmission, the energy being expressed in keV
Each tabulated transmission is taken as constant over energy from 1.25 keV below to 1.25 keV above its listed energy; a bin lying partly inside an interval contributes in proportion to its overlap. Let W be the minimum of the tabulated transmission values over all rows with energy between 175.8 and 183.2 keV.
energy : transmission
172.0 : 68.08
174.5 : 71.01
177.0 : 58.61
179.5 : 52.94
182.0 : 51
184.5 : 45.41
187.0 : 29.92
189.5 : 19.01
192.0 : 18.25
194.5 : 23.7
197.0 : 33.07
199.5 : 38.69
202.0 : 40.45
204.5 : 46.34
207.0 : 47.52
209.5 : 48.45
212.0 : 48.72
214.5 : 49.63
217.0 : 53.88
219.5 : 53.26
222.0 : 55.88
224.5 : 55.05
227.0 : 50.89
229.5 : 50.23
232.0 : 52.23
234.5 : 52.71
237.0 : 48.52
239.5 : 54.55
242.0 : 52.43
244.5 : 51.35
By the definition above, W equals 51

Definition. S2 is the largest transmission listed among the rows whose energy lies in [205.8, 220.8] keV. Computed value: 53.88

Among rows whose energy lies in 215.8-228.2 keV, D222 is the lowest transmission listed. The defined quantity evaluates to 50.89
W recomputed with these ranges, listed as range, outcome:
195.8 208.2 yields 33.07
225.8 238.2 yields 48.52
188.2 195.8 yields 18.25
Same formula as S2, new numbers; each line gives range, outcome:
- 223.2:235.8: 55.05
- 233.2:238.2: 52.71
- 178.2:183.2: 52.94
